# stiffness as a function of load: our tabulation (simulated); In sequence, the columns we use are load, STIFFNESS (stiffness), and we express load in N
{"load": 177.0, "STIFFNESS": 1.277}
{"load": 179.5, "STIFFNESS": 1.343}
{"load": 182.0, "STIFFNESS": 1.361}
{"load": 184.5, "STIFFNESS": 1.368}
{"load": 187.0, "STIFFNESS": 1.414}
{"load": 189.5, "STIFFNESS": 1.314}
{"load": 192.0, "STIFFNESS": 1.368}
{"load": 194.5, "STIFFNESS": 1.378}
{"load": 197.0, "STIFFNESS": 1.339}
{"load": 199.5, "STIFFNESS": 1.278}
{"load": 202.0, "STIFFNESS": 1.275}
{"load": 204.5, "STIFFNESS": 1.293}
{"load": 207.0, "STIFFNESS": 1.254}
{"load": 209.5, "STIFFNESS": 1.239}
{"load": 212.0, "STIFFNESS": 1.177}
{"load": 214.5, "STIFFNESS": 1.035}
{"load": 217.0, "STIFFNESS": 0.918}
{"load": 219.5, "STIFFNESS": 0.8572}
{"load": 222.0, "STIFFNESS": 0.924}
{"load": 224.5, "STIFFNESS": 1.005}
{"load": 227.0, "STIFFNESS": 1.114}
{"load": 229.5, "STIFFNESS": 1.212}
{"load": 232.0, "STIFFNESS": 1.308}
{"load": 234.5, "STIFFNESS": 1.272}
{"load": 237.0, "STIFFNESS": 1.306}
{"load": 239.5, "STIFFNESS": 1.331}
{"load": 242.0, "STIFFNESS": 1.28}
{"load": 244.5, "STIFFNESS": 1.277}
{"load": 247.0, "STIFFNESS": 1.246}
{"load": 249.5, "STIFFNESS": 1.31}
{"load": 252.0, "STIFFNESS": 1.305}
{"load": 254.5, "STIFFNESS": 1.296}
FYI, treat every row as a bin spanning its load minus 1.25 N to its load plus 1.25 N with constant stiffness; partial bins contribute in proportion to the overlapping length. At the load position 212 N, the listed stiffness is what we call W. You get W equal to 1.177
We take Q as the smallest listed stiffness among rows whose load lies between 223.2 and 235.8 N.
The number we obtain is 1.005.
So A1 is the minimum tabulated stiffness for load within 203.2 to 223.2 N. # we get 0.8572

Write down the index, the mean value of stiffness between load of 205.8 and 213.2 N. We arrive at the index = 1.22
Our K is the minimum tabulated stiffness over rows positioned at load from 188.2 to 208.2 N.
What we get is 1.254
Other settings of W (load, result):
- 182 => 1.361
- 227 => 1.114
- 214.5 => 1.035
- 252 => 1.305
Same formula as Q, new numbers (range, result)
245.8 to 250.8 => 1.246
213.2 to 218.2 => 0.918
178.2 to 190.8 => 1.314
